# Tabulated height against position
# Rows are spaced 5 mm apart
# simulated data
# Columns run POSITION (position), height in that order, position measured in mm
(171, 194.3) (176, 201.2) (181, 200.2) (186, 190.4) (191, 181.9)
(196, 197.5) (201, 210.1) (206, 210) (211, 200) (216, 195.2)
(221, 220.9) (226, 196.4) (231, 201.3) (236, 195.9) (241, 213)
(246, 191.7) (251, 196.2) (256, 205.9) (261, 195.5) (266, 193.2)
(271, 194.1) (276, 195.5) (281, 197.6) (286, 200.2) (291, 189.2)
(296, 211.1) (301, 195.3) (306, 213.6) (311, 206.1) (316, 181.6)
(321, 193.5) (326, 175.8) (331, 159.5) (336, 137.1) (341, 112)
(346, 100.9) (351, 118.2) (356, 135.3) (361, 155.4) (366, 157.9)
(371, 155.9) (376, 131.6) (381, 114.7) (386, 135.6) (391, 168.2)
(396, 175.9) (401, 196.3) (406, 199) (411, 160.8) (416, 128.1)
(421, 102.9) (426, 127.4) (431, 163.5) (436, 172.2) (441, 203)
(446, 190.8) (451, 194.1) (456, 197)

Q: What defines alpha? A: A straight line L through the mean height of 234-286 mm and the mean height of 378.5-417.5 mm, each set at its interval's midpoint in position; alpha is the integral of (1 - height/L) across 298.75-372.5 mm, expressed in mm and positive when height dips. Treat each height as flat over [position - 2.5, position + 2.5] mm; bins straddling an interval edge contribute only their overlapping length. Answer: 7.6 mm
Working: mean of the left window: 198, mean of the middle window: 160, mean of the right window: 161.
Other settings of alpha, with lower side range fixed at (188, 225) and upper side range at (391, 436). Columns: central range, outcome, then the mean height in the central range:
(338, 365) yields 7.0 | 126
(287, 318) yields -3.1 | 200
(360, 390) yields 4.3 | 142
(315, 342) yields 2.3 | 161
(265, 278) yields -0.4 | 194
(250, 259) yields -0.5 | 202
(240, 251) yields -0.3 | 200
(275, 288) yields -0.8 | 198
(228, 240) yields -0.3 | 200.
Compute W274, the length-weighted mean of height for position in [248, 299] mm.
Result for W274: 198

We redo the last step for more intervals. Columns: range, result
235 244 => 205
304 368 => 157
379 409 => 166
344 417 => 150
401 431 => 150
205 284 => 200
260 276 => 194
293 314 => 206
